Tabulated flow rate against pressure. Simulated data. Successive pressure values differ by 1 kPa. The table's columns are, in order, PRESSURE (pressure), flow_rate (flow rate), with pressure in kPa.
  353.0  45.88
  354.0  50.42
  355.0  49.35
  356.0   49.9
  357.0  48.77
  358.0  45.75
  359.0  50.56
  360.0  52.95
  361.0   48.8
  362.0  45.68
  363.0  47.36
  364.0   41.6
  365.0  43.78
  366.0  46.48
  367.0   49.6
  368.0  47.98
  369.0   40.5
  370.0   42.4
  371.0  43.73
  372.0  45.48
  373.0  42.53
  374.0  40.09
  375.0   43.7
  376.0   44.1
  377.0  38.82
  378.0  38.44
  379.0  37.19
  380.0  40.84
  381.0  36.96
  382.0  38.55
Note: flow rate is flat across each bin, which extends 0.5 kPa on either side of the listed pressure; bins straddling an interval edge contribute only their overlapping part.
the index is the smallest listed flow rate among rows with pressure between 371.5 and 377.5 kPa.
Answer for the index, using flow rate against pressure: 38.82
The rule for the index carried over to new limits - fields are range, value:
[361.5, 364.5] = 41.6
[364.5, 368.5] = 43.78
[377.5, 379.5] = 37.19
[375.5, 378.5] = 38.44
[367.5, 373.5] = 40.5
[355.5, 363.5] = 45.68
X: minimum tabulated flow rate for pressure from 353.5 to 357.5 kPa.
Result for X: 48.77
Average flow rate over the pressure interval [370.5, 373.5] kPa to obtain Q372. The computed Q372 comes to 43.9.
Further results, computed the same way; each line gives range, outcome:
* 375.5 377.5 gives 41.5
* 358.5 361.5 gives 50.8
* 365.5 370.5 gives 45.4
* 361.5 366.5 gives 45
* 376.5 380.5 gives 38.8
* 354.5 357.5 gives 49.3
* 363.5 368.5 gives 45.9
